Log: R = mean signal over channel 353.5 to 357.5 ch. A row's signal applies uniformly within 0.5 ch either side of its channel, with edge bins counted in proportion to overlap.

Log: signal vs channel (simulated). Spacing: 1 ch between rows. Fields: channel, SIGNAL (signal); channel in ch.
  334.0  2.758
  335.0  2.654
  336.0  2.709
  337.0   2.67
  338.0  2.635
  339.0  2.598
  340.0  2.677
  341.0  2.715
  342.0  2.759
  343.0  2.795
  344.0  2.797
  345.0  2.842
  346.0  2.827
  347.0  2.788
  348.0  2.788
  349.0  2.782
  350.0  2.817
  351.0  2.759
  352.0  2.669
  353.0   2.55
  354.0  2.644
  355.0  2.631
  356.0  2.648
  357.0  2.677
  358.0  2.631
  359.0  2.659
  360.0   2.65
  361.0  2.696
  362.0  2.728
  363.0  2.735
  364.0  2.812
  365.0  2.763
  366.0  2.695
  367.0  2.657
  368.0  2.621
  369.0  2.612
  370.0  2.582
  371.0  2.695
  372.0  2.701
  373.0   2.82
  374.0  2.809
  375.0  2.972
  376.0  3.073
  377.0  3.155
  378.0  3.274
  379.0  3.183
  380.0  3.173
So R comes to 2.65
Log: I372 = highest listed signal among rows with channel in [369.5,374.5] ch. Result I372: 2.82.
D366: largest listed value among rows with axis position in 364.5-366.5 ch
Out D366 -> 2.763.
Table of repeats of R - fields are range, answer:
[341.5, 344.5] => 2.78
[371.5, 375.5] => 2.83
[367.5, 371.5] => 2.63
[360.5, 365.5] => 2.75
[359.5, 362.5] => 2.69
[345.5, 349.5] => 2.8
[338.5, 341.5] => 2.66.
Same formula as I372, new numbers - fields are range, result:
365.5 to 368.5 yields 2.695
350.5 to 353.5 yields 2.759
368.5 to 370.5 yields 2.612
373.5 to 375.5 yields 2.972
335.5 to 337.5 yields 2.709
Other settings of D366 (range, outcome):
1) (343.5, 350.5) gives 2.842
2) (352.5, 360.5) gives 2.677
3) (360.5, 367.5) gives 2.812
